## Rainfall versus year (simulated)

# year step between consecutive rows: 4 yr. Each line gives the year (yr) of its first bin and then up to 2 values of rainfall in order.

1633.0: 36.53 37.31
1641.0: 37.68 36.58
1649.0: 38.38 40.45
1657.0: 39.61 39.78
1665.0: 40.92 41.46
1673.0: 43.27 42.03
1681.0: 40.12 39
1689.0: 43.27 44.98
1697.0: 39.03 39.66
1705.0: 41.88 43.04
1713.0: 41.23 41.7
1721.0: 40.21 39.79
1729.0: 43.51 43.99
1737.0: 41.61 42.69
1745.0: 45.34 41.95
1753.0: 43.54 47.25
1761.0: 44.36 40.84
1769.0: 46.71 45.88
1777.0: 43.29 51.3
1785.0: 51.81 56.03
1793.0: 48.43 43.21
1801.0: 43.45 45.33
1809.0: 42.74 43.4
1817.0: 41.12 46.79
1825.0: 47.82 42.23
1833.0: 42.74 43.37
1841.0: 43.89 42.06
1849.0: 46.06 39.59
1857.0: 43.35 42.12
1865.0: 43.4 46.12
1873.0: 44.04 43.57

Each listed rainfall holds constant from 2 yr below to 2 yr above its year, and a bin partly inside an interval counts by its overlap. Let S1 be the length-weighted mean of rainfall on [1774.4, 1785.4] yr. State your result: 48.2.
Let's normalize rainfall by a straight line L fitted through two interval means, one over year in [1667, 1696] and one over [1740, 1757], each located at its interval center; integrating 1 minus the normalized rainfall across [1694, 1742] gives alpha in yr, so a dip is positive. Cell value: 1.6 yr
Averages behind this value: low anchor 41.9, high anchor 43.9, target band 41.6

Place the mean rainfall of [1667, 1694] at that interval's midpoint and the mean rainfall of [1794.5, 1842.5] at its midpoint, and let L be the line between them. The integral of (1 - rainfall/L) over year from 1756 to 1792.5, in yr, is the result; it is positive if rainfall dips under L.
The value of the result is -3.6 yr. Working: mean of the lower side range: 41.9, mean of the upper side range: 43.9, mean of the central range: 47.5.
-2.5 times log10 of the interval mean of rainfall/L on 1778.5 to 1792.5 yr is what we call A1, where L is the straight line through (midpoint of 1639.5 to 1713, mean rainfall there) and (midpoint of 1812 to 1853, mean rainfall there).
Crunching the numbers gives -0.215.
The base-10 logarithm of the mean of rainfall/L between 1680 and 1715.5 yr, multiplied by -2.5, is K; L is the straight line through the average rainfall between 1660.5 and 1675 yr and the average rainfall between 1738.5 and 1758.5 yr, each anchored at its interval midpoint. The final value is 0.03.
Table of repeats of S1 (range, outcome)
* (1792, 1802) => 44.8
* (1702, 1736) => 41.8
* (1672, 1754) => 42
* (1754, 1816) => 46.1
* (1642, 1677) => 40.1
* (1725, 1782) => 44.2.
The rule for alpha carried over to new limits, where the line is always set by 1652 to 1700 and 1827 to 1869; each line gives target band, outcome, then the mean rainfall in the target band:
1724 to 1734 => -0.19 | 42.5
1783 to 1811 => -3.18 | 47.3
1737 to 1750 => -0.40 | 43.2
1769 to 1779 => -0.66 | 45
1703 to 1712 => -0.18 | 42.3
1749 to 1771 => -1.17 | 44.3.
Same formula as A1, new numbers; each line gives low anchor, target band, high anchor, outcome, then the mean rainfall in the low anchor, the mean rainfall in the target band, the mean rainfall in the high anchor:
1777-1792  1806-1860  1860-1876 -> 0.09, 51.4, 43.5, 44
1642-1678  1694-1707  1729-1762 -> 0.03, 40.2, 40.6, 43.8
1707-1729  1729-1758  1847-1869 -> -0.05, 41.4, 43.6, 43.2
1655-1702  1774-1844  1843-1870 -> -0.08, 41.1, 45.7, 43.1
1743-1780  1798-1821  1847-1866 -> 0.00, 44.5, 43.5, 42.9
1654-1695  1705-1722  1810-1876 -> 0.01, 41.4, 41.7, 43.6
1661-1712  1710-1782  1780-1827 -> 0.02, 41.5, 43.5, 46.7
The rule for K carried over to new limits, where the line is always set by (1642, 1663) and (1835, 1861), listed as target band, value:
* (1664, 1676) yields -0.072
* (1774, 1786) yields -0.163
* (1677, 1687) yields -0.015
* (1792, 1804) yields -0.071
